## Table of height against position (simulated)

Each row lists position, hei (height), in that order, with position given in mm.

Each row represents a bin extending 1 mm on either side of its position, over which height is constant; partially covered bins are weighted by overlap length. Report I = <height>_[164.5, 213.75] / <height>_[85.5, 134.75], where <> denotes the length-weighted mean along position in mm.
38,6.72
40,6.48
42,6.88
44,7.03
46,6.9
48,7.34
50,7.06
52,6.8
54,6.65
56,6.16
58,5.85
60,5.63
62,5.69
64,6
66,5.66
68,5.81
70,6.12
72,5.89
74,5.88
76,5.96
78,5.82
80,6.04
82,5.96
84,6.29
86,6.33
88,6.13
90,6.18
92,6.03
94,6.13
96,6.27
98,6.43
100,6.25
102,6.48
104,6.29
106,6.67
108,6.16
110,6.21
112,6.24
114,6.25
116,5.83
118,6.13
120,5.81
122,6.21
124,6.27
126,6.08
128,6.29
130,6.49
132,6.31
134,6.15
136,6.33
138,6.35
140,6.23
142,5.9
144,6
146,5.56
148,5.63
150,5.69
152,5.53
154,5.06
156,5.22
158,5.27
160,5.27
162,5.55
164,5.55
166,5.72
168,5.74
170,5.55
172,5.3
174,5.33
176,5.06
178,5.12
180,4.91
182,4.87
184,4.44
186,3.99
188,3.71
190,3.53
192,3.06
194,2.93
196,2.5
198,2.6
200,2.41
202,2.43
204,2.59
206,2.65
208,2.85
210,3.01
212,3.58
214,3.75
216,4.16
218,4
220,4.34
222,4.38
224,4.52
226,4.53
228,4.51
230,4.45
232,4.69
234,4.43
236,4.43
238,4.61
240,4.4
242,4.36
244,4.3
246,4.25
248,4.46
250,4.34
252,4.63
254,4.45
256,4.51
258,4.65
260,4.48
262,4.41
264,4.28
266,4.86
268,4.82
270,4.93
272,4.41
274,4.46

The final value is 0.6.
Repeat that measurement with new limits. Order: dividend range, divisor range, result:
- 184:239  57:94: 0.61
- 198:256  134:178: 0.71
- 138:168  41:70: 0.88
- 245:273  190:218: 1.50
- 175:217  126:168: 0.61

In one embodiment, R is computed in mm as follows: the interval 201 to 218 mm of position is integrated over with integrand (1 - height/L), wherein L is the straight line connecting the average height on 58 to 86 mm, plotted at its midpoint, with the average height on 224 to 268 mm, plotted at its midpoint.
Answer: 5.7 mm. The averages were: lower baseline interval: 5.92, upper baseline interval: 4.49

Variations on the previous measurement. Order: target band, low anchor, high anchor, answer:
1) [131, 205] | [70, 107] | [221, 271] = 7.2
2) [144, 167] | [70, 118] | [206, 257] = -0.9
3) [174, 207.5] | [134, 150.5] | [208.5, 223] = 7.5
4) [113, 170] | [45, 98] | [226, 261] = -3.9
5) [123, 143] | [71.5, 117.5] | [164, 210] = -3.8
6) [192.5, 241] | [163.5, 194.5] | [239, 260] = 9.1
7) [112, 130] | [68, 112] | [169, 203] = -2.3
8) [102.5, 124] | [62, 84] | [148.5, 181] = -1.9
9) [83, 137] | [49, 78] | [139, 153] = -2.9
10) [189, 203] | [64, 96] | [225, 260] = 6.1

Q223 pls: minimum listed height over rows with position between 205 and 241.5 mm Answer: 2.65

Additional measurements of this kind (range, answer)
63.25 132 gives 5.66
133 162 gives 5.06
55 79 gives 5.63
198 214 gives 2.41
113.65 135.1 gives 5.81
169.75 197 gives 2.5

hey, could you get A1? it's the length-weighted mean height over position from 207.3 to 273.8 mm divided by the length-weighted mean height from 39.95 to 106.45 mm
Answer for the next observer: 0.7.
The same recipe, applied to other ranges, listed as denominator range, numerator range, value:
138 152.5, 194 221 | 0.54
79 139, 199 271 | 0.66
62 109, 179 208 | 0.54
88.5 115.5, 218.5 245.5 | 0.71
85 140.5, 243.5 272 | 0.73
